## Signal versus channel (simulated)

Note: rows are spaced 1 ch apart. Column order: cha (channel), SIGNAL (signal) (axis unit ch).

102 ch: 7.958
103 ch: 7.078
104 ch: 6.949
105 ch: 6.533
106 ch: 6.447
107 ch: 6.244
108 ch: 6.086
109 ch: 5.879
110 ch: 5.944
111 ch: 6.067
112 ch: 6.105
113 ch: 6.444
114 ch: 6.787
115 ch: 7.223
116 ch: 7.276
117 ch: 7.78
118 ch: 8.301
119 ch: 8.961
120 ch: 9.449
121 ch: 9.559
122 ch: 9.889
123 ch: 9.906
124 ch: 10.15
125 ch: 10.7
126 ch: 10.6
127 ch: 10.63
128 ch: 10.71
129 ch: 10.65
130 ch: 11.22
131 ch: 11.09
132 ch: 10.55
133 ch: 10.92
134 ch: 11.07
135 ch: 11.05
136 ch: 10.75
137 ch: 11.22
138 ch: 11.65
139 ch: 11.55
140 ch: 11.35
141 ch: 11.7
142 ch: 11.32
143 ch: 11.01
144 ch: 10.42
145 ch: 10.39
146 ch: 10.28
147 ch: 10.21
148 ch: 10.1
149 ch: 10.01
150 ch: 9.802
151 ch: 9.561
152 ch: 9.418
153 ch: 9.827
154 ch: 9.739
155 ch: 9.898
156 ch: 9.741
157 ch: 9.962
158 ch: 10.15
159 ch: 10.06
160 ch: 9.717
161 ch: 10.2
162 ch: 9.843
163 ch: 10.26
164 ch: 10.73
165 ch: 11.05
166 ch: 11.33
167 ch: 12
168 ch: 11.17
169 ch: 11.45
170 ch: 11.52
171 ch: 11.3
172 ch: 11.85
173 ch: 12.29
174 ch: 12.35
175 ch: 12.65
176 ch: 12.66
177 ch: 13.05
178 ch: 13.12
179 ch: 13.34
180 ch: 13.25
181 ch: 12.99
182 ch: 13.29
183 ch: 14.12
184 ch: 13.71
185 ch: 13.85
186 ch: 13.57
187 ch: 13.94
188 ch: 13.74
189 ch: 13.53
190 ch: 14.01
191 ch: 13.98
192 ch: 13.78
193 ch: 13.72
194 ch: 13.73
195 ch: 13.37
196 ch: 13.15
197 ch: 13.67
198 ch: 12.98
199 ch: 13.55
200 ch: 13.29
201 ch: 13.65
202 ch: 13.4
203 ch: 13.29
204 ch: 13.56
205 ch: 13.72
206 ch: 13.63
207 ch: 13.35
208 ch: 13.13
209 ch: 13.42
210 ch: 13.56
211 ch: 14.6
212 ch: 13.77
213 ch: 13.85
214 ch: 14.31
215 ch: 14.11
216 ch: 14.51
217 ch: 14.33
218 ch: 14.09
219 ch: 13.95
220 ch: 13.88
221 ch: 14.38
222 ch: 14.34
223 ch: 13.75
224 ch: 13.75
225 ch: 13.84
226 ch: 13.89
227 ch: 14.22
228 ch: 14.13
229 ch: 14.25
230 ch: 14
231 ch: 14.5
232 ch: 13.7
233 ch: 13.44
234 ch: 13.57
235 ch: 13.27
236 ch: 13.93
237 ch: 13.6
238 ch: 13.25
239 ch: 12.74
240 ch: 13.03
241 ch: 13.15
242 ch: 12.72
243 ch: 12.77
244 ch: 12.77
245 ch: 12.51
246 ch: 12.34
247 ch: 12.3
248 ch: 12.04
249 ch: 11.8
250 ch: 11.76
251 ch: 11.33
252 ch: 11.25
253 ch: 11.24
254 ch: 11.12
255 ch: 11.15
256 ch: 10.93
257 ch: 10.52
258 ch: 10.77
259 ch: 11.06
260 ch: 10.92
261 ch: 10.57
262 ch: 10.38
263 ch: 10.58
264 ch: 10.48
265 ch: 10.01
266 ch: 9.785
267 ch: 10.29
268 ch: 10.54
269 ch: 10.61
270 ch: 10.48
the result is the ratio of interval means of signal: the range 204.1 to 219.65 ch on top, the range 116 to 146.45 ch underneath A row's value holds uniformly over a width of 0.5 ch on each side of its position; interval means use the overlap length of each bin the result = 1.3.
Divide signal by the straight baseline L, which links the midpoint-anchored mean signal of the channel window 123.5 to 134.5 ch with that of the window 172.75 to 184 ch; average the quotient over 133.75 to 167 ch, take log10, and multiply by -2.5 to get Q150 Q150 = 0.12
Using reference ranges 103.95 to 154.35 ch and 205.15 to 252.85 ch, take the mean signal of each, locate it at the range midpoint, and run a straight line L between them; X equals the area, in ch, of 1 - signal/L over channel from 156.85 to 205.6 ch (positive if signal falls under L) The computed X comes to -4.5 ch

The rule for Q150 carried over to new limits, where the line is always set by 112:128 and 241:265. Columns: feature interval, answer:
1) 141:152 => -0.10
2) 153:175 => -0.11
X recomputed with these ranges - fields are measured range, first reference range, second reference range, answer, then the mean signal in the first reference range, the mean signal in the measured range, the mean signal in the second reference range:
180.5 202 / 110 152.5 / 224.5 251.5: -3.5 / 9.81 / 13.6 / 13.1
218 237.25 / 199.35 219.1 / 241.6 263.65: -1.7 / 13.8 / 13.9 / 11.5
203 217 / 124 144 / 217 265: -1.9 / 11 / 13.8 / 12.6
